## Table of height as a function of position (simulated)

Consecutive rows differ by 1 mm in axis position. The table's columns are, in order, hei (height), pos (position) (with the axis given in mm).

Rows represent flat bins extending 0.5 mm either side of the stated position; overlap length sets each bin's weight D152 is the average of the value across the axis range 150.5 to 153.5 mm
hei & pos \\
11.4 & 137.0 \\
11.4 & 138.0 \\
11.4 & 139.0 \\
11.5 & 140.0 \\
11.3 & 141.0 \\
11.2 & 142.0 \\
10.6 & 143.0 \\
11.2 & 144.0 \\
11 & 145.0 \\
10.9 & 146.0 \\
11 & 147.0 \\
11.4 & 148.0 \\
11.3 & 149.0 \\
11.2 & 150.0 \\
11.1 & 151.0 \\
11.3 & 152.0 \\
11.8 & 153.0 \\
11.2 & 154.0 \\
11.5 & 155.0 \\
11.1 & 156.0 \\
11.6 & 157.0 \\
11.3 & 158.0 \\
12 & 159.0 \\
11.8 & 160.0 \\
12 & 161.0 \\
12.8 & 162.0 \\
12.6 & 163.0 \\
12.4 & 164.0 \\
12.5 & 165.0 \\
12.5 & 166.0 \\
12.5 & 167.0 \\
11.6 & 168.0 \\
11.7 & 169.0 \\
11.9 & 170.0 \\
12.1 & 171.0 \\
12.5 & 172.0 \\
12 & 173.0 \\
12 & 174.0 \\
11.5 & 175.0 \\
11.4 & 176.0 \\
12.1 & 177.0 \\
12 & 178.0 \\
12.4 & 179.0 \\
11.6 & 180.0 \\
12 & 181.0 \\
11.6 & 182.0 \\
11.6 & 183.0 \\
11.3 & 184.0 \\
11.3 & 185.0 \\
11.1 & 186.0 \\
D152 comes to 11.4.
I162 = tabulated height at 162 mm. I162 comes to 12.8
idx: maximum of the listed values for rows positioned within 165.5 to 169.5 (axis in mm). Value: 12.5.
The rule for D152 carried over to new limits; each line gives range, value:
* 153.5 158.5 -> 11.3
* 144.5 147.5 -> 11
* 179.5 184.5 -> 11.6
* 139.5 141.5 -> 11.4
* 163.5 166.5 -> 12.5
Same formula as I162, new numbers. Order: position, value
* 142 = 11.2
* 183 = 11.6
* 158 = 11.3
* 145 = 11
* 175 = 11.5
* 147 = 11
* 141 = 11.3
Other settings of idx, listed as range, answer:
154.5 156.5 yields 11.5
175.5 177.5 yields 12.1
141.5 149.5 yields 11.4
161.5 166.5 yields 12.8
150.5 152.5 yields 11.3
